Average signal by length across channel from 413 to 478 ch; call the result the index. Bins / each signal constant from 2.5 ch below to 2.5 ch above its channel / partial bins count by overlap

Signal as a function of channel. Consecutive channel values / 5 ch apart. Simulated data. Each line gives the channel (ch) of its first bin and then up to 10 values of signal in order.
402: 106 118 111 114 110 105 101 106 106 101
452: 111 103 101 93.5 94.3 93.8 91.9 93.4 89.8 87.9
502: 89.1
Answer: 103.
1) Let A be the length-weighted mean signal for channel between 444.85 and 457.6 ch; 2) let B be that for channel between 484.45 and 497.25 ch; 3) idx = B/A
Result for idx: 0.9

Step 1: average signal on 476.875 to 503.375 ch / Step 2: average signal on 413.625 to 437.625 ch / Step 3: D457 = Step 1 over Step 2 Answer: 0.85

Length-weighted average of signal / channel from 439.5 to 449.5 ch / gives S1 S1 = 104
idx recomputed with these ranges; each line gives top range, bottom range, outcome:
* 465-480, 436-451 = 0.89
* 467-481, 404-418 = 0.82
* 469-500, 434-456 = 0.87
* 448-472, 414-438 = 0.94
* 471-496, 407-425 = 0.82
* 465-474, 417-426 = 0.85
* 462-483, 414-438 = 0.88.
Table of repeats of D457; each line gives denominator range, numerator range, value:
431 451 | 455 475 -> 0.94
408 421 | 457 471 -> 0.87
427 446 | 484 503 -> 0.87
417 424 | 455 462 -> 0.92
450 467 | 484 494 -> 0.89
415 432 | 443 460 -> 0.97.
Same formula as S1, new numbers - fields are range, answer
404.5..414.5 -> 114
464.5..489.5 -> 93.4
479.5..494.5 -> 91.7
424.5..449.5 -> 104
